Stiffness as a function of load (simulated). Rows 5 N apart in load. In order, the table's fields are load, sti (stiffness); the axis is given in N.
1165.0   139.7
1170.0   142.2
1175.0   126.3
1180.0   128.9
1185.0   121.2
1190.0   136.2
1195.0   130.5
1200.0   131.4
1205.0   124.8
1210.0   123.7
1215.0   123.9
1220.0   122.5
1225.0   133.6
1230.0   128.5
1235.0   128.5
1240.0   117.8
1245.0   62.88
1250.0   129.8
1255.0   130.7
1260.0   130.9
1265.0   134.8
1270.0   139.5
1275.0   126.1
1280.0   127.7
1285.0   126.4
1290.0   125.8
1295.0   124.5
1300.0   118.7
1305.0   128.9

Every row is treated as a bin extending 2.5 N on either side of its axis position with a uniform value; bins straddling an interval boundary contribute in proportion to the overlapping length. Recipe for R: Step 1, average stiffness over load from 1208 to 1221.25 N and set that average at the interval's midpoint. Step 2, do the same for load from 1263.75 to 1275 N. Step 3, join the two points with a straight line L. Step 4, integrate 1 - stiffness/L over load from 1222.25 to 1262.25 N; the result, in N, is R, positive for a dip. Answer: 2.75 N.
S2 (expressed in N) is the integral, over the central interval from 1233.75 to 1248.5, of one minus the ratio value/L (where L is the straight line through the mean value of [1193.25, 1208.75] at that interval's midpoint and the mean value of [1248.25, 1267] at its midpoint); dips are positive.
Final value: 3.15 N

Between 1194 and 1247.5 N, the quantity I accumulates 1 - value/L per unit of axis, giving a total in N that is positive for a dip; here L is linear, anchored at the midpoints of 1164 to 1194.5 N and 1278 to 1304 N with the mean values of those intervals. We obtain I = 3.7 N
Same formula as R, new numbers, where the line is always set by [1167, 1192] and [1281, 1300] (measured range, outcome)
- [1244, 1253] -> 1.65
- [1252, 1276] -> -1.22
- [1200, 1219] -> 0.65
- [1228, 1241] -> 0.24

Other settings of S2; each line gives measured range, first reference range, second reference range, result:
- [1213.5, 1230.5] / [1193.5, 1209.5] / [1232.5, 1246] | -1.5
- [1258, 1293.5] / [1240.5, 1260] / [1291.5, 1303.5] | -3.8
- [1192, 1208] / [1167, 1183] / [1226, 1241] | 0.1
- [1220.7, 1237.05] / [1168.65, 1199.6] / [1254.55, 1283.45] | 0.2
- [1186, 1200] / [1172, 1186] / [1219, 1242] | -0.6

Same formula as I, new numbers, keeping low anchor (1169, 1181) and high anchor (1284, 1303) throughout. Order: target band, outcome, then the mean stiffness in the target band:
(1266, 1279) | -0.8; 132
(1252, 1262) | -0.4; 131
